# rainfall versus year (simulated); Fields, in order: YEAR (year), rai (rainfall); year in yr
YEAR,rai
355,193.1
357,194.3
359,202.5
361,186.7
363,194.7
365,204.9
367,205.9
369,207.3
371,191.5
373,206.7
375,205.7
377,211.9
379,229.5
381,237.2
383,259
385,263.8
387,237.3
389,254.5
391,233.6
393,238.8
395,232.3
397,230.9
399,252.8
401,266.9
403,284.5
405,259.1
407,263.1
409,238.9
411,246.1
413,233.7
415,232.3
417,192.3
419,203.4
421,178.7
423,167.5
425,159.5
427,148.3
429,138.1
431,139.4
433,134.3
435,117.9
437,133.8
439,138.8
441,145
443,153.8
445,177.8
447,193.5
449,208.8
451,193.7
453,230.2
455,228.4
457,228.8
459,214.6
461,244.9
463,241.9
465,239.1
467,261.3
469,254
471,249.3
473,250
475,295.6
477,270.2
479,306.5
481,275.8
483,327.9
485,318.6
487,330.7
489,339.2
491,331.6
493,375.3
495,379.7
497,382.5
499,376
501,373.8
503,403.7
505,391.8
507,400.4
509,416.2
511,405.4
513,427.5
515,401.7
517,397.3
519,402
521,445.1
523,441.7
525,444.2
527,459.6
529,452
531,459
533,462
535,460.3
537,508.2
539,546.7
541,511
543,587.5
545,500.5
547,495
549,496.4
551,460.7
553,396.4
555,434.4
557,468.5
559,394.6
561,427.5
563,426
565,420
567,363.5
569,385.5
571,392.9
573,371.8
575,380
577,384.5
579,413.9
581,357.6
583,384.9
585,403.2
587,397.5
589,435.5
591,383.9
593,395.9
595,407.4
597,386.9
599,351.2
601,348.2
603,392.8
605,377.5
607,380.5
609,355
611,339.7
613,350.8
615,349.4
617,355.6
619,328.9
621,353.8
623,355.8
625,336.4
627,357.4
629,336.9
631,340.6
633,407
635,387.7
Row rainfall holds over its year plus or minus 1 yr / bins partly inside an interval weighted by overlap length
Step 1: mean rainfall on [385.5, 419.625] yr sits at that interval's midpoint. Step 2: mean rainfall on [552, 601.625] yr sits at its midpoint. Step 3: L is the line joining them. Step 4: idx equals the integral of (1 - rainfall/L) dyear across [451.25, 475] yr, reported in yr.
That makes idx 4.4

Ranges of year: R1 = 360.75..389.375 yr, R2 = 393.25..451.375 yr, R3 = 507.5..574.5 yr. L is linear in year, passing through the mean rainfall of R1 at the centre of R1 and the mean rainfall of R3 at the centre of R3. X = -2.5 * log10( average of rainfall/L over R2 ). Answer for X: 0.38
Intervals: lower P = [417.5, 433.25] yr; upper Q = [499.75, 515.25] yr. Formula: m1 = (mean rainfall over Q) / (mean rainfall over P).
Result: 2.50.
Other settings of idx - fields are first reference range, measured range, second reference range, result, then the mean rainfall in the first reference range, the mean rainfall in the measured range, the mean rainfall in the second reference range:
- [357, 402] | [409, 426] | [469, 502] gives 3.60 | 225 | 204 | 322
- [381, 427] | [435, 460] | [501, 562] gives 9.99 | 231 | 184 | 449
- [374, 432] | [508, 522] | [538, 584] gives -1.53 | 222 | 414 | 435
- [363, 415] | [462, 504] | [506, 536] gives 7.09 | 235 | 313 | 432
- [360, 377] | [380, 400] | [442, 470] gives -3.74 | 201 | 244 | 219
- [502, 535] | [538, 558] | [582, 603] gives -3.77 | 427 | 490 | 390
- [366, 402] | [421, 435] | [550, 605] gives 6.30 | 231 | 148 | 398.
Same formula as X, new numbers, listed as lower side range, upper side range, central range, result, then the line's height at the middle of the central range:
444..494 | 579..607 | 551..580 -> -0.134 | 360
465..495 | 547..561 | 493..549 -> -0.161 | 380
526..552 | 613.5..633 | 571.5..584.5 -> 0.114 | 426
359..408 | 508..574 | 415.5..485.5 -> 0.478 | 322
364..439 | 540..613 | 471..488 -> 0.022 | 300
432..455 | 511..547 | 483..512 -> -0.049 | 355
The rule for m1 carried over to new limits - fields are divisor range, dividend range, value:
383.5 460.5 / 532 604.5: 2.07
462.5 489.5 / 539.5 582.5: 1.53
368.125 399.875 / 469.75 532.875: 1.61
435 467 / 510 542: 2.28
